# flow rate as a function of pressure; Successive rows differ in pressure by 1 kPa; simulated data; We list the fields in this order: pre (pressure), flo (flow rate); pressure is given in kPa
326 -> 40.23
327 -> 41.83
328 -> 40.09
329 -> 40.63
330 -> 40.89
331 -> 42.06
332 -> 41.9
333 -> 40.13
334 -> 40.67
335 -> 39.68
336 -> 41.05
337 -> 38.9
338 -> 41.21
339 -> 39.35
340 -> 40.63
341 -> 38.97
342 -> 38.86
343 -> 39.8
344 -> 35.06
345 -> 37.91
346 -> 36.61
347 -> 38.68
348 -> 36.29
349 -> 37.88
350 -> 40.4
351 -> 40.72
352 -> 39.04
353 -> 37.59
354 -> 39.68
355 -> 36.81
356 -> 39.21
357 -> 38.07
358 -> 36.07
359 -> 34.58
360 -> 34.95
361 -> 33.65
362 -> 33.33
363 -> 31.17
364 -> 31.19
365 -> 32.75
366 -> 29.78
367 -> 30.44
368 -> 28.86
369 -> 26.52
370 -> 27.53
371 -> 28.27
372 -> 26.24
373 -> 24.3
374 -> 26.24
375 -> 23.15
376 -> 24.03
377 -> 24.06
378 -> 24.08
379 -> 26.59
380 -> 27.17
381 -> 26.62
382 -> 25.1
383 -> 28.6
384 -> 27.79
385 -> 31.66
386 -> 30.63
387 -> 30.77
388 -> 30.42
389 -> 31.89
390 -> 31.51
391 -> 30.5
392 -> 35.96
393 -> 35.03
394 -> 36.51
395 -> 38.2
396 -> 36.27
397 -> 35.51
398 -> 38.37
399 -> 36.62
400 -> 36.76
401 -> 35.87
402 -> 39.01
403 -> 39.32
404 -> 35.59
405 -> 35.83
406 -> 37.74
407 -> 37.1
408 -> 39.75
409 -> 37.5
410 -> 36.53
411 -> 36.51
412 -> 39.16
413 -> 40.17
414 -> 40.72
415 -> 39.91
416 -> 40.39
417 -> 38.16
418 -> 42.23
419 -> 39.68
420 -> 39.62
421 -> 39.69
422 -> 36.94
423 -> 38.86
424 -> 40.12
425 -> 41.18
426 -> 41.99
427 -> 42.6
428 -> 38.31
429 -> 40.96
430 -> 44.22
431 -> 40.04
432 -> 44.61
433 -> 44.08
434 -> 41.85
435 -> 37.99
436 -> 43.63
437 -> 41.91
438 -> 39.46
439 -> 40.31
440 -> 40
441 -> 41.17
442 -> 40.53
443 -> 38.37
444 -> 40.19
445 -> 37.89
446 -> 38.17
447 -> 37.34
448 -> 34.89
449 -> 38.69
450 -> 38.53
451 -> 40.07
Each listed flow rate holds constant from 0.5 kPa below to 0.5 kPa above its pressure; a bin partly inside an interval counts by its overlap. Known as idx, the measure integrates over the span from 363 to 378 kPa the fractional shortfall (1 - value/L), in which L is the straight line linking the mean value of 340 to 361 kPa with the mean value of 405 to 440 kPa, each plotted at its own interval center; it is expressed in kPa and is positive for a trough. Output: 4.3 kPa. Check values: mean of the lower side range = 37.8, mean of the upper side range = 40.1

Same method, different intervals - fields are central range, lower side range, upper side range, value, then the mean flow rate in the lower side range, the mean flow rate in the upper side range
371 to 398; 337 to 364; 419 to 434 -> 6.5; 37.5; 40.9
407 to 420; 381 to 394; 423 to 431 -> -0.5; 30.9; 41.1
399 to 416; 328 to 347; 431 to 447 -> 1.0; 39.7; 40.6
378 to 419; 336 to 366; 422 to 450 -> 4.2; 37.2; 40.3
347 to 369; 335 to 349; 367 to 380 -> -2.0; 38.7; 26.1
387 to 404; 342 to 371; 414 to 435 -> 1.3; 35.1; 40.7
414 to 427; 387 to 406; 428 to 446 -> -0.5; 35.4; 40.9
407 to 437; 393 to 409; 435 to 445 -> -1.0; 37.2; 40.4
